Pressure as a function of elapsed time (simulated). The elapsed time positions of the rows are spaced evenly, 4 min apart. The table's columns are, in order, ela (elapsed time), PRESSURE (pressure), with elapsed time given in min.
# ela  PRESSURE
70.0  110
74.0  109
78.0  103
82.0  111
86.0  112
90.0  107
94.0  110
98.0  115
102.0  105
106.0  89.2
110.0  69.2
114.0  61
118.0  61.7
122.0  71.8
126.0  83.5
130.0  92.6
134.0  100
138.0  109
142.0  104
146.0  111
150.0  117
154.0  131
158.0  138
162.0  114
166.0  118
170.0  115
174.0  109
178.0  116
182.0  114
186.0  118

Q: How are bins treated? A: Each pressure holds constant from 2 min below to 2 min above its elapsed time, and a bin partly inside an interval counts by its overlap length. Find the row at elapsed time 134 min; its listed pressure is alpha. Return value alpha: 100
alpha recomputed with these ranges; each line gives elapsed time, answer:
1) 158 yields 138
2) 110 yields 69.2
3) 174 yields 109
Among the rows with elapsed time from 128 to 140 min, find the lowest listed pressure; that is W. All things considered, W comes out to 92.6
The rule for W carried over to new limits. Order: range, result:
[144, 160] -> 111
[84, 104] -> 105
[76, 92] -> 103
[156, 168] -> 114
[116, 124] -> 61.7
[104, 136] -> 61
